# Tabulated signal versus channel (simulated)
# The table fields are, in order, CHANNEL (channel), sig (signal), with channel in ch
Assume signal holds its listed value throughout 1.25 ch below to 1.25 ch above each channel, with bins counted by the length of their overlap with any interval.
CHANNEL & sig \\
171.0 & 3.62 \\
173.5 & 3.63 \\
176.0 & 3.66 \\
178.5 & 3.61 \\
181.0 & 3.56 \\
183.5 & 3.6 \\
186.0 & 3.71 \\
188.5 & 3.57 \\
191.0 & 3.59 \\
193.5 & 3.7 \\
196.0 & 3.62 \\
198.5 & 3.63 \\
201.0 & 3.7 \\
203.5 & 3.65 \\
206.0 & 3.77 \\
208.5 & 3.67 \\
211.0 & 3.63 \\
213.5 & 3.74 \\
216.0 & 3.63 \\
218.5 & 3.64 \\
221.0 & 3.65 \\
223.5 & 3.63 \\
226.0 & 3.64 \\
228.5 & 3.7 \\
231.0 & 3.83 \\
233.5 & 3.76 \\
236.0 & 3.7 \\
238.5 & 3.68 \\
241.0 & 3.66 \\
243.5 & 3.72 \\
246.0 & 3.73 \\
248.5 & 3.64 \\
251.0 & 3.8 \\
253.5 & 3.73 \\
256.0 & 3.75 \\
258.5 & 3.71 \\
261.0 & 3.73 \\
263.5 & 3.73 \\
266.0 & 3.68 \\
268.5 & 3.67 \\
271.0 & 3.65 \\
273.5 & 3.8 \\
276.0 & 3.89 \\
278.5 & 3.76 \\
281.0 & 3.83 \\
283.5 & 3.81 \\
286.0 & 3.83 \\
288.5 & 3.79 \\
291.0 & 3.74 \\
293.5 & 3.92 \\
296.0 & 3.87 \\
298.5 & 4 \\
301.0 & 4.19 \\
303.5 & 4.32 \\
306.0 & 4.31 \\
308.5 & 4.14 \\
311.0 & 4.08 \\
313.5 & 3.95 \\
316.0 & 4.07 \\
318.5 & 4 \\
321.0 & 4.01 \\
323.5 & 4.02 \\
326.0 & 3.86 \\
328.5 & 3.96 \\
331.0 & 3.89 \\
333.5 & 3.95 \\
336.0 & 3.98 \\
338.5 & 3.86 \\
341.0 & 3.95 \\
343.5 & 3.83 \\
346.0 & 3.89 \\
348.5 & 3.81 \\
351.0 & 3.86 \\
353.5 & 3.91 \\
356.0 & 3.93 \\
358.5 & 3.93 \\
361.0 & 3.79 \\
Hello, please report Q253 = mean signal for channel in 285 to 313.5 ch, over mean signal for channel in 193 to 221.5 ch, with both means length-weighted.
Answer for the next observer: 1.1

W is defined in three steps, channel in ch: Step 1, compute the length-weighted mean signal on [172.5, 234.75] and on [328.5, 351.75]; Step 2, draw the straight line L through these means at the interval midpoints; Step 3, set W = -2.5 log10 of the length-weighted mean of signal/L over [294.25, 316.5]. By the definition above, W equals -0.07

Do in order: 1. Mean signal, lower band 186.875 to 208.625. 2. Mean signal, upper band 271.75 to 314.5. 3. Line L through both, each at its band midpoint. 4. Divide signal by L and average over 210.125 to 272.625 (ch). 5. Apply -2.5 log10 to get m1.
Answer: 0.03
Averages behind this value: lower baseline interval 3.66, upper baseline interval 3.95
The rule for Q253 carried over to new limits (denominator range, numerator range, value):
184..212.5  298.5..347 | 1.10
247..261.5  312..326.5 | 1.07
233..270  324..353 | 1.05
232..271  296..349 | 1.08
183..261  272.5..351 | 1.07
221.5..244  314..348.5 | 1.06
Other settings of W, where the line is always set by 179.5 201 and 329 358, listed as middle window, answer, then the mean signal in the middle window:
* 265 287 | 0.00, 3.77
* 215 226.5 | 0.01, 3.64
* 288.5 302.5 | -0.03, 3.94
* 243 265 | 0.00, 3.73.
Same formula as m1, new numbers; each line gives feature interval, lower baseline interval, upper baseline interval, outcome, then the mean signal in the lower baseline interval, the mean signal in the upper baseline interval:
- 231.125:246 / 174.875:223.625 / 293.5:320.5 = 0.03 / 3.65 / 4.08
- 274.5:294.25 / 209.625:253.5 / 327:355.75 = -0.01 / 3.69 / 3.9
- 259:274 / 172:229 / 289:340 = 0.04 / 3.65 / 4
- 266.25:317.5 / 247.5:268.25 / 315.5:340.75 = -0.03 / 3.72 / 3.96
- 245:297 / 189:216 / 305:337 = 0.03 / 3.67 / 4.01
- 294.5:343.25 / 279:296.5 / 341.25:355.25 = -0.05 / 3.82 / 3.87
